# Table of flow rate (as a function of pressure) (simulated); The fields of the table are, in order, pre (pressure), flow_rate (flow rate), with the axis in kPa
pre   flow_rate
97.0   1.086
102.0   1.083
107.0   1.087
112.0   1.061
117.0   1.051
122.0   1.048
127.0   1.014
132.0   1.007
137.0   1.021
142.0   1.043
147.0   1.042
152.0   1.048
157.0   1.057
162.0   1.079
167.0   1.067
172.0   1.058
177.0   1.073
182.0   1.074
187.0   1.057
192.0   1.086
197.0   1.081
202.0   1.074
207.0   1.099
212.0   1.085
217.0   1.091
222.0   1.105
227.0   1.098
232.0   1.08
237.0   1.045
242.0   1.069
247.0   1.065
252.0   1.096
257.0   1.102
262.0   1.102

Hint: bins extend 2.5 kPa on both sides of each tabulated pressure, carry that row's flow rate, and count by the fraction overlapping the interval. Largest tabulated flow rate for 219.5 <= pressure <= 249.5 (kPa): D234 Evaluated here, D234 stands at 1.105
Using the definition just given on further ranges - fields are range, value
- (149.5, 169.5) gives 1.079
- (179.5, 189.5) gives 1.074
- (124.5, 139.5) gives 1.021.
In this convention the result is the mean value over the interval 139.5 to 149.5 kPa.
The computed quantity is 1.04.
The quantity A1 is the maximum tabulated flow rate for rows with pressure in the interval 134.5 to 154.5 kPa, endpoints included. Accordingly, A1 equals 1.048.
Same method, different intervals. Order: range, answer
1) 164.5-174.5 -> 1.067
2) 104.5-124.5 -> 1.087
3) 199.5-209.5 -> 1.099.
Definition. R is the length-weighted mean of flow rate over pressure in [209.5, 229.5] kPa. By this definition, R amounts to 1.09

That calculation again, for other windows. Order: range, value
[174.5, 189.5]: 1.07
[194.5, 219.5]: 1.09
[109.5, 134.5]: 1.04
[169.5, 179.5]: 1.07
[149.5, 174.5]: 1.06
